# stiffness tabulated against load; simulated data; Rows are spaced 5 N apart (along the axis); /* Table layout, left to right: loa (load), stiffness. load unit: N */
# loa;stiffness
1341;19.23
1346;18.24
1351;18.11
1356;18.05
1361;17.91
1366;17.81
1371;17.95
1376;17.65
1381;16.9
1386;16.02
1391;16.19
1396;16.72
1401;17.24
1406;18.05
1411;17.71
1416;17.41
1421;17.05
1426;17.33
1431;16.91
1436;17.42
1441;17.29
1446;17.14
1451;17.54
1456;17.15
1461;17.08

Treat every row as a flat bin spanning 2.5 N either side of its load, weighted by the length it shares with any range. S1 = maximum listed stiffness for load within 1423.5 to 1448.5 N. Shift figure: 17.42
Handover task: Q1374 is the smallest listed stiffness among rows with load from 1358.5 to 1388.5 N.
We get 16.02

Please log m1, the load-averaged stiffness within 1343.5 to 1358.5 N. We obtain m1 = 18.1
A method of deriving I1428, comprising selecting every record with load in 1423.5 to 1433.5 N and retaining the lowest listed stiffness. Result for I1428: 16.91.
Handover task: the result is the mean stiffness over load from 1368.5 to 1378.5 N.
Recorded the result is 17.8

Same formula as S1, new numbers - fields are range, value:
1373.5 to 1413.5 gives 18.05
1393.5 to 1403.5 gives 17.24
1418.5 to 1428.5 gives 17.33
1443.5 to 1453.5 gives 17.54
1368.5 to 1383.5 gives 17.95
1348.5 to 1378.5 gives 18.11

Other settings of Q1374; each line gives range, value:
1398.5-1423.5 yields 17.05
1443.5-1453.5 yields 17.14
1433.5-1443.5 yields 17.29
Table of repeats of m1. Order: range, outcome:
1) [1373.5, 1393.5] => 16.7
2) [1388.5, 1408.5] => 17.1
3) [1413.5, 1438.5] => 17.2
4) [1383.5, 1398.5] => 16.3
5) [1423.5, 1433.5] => 17.1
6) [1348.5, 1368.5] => 18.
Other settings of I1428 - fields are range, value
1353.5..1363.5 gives 17.91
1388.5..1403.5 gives 16.19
